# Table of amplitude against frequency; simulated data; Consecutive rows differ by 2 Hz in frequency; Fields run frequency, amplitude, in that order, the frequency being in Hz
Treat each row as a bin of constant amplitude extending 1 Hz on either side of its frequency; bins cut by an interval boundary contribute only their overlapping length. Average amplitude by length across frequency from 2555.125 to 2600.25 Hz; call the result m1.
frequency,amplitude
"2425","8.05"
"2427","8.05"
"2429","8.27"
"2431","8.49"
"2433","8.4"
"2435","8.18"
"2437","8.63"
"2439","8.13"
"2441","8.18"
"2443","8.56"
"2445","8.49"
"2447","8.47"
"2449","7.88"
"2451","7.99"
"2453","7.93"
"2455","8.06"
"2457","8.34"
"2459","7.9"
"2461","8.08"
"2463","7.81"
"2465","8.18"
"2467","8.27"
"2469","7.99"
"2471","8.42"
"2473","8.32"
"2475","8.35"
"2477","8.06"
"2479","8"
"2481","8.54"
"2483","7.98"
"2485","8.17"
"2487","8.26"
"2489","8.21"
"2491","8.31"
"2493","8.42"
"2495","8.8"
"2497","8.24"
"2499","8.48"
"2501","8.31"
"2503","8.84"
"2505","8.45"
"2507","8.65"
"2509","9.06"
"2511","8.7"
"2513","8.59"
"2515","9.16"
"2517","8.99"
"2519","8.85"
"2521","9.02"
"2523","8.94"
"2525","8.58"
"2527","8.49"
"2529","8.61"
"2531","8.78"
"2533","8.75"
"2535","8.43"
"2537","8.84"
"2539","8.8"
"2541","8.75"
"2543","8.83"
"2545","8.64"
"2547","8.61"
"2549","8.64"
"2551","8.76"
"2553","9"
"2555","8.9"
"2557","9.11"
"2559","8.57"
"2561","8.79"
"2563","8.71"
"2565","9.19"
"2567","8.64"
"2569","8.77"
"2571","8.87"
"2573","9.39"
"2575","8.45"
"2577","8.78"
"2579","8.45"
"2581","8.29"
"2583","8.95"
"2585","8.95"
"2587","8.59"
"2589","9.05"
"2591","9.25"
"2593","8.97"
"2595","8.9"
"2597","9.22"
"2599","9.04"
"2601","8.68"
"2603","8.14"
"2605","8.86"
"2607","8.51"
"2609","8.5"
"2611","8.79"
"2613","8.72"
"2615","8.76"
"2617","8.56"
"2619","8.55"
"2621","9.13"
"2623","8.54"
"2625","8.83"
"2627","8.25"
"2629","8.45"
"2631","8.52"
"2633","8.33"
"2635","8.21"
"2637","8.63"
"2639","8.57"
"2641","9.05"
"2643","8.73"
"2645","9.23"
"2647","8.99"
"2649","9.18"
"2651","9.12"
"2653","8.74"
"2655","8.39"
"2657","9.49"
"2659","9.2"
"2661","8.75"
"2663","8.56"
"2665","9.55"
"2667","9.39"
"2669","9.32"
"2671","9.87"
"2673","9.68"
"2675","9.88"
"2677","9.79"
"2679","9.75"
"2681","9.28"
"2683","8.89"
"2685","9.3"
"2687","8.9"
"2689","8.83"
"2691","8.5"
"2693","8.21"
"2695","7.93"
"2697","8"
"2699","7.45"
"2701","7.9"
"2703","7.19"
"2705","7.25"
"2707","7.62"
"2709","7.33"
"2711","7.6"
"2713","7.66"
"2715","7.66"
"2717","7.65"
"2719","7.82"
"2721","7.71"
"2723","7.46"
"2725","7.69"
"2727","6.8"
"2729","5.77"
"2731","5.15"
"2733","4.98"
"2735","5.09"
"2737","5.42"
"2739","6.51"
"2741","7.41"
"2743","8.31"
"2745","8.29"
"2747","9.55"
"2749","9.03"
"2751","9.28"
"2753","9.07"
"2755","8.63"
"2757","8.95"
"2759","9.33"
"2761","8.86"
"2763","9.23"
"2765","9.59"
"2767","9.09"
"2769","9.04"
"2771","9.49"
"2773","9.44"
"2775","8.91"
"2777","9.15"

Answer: 8.86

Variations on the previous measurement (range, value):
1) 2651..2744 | 8.05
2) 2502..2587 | 8.77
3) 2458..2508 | 8.28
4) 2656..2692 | 9.27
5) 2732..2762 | 7.91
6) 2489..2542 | 8.68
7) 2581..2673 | 8.85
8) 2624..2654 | 8.72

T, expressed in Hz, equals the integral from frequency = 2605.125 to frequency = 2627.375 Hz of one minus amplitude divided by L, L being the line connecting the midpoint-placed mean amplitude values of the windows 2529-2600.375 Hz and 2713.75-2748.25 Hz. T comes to -1.1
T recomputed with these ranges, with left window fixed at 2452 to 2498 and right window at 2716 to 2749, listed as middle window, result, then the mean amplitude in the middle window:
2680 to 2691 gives -2.6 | 8.99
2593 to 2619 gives -3.8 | 8.73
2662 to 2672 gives -2.7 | 9.34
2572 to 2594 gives -3.2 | 8.83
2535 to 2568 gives -3.9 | 8.79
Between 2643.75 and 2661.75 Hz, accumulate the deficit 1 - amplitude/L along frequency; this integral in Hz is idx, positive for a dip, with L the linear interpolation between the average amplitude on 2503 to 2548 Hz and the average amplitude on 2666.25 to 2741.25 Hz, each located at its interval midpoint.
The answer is -2.0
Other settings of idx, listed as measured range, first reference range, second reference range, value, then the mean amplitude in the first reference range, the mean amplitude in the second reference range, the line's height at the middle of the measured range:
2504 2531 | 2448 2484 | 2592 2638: -1.54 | 8.12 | 8.66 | 8.3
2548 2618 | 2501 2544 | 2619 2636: -1.34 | 8.76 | 8.53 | 8.63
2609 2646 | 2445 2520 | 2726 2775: -2.15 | 8.35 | 8.03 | 8.18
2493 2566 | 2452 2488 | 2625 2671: -3.07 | 8.15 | 8.87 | 8.39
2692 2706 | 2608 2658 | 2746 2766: 1.96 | 8.73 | 9.15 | 8.96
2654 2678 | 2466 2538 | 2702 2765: -4.30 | 8.52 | 7.65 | 7.91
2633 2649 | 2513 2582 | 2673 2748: -1.12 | 8.77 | 7.77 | 8.2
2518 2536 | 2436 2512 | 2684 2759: -1.20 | 8.3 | 7.7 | 8.17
